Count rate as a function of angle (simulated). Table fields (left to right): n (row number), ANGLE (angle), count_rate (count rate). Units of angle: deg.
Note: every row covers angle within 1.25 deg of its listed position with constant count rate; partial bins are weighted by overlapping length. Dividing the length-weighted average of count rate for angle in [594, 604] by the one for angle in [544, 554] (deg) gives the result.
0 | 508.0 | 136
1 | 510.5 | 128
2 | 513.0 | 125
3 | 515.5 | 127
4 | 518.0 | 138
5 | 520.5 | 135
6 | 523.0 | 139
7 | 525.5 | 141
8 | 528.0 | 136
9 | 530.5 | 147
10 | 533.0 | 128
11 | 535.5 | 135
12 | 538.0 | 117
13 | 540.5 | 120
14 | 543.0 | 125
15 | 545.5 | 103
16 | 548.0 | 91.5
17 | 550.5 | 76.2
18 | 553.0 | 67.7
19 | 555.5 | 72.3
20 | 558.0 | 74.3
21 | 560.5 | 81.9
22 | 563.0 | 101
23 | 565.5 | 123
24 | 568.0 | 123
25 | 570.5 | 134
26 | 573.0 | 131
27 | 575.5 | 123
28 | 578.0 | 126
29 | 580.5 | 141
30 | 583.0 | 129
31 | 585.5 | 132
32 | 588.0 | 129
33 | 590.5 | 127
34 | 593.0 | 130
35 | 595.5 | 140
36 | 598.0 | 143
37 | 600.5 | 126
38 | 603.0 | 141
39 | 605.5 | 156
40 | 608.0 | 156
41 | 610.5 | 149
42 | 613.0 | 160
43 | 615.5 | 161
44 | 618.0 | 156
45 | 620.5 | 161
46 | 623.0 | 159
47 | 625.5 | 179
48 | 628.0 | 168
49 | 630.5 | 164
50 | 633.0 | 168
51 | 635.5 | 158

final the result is 1.6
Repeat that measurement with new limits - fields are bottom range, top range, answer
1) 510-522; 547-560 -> 0.58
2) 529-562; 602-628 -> 1.53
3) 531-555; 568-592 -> 1.21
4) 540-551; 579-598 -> 1.28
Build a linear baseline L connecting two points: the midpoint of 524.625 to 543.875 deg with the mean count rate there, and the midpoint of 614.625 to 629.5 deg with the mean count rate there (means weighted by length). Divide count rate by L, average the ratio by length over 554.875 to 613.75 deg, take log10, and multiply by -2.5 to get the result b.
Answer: 0.18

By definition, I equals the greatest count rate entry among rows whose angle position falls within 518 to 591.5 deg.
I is 147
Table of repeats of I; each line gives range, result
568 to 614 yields 160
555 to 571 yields 134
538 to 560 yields 125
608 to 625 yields 161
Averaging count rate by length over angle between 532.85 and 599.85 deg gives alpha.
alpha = 116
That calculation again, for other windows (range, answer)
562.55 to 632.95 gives 143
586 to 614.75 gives 142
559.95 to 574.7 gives 117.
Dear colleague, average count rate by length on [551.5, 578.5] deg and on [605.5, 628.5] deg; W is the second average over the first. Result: 1.54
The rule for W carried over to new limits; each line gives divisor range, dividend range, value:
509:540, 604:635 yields 1.21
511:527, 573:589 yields 0.97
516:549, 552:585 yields 0.87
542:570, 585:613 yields 1.47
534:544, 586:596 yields 1.05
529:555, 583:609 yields 1.25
